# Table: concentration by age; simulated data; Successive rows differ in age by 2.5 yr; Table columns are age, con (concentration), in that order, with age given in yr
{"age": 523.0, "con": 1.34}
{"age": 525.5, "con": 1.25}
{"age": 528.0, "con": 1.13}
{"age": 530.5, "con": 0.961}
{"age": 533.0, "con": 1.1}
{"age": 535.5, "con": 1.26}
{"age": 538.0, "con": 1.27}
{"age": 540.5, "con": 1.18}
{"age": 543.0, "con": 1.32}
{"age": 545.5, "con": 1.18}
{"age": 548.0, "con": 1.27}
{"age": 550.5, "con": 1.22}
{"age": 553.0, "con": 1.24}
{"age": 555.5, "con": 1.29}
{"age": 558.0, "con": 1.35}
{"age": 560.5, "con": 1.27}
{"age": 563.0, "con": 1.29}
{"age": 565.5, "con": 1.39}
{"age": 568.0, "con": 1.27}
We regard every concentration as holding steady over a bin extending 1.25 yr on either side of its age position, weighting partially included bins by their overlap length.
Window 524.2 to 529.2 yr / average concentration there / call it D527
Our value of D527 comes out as 1.19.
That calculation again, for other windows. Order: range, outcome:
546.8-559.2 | 1.27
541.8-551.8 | 1.25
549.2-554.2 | 1.23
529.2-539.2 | 1.15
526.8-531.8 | 1.05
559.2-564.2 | 1.28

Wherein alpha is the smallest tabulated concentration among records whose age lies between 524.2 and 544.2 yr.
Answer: 0.961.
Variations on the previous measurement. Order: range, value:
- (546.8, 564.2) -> 1.22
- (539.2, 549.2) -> 1.18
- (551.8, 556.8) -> 1.24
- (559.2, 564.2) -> 1.27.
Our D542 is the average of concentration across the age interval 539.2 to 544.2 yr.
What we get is 1.25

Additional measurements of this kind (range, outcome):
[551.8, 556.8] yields 1.27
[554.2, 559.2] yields 1.32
